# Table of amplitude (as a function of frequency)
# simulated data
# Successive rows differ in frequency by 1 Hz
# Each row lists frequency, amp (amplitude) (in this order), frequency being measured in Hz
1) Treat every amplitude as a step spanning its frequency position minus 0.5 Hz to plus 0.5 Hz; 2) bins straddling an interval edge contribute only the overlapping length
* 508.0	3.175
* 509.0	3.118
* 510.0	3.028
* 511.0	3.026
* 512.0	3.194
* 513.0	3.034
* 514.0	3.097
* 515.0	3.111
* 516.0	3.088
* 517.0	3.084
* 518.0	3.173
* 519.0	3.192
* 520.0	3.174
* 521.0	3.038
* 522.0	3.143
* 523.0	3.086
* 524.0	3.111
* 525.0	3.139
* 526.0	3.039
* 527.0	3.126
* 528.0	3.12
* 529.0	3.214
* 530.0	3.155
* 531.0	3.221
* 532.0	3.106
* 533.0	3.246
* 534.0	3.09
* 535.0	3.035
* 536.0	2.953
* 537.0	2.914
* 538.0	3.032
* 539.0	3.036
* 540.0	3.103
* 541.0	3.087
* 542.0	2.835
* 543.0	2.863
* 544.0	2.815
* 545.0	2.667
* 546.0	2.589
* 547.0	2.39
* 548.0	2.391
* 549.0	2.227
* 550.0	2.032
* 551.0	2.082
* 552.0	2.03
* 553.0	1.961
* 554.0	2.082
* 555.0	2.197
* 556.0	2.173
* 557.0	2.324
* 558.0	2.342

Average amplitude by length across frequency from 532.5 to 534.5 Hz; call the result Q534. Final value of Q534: 3.17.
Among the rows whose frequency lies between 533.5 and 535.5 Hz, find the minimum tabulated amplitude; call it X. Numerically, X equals 3.035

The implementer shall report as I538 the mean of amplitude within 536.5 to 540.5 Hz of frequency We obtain 3.02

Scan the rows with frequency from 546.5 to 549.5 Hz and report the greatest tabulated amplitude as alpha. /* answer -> 2.391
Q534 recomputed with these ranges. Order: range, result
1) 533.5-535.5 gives 3.06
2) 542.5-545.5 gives 2.78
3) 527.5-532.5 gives 3.16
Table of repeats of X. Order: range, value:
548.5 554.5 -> 1.961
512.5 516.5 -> 3.034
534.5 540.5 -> 2.914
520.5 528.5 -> 3.038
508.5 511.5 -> 3.026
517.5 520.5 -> 3.173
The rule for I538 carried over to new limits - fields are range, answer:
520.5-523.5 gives 3.09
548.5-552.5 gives 2.09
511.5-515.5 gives 3.11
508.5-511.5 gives 3.06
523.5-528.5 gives 3.11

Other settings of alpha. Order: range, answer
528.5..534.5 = 3.246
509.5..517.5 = 3.194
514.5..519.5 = 3.192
